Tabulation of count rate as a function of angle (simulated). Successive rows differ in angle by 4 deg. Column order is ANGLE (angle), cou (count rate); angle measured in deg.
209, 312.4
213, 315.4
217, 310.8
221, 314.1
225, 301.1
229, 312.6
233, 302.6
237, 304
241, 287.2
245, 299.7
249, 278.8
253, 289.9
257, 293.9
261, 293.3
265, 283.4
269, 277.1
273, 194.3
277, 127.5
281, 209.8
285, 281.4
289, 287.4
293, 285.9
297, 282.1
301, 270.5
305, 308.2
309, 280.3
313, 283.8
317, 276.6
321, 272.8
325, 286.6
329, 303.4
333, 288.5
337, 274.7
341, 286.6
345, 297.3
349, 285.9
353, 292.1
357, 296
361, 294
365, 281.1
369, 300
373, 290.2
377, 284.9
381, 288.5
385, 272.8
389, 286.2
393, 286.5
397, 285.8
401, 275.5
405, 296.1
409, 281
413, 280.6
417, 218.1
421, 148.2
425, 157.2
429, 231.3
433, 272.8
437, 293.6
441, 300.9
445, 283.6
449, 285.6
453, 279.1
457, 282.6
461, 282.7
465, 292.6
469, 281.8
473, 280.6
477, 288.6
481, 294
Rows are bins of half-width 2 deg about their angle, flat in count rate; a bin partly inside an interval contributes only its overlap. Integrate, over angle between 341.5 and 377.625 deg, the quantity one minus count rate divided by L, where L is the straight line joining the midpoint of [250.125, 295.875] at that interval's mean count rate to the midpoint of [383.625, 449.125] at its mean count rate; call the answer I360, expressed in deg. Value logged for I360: -4.4 deg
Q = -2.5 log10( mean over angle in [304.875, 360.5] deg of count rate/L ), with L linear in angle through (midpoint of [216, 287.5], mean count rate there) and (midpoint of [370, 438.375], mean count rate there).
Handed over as -0.076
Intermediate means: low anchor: 275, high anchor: 262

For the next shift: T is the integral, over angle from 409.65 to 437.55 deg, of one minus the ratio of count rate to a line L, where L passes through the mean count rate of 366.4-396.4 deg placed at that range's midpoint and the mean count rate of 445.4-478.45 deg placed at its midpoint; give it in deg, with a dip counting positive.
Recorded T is 5.6 deg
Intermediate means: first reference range 287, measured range 228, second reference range 284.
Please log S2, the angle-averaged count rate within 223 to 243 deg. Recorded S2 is 302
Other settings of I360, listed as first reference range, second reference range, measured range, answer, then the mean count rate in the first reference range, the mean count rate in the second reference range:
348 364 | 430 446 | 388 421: 2.2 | 292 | 284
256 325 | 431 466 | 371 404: -0.7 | 265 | 286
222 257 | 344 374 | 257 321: 6.7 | 297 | 292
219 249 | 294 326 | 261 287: 5.2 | 301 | 283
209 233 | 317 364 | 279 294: 1.7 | 310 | 288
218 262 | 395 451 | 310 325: 0.1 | 298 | 258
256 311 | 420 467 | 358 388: -3.0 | 262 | 262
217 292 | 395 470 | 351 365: -1.2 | 275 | 264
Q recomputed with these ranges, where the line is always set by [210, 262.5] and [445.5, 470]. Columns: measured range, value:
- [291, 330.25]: 0.04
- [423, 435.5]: 0.27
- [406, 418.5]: 0.09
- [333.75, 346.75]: 0.02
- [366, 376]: -0.01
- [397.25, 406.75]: 0.01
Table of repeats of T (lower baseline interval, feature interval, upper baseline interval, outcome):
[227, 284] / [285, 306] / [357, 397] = -0.8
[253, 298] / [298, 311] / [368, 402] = -1.1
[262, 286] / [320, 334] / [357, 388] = -1.5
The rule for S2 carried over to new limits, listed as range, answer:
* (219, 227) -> 308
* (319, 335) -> 288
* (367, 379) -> 292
